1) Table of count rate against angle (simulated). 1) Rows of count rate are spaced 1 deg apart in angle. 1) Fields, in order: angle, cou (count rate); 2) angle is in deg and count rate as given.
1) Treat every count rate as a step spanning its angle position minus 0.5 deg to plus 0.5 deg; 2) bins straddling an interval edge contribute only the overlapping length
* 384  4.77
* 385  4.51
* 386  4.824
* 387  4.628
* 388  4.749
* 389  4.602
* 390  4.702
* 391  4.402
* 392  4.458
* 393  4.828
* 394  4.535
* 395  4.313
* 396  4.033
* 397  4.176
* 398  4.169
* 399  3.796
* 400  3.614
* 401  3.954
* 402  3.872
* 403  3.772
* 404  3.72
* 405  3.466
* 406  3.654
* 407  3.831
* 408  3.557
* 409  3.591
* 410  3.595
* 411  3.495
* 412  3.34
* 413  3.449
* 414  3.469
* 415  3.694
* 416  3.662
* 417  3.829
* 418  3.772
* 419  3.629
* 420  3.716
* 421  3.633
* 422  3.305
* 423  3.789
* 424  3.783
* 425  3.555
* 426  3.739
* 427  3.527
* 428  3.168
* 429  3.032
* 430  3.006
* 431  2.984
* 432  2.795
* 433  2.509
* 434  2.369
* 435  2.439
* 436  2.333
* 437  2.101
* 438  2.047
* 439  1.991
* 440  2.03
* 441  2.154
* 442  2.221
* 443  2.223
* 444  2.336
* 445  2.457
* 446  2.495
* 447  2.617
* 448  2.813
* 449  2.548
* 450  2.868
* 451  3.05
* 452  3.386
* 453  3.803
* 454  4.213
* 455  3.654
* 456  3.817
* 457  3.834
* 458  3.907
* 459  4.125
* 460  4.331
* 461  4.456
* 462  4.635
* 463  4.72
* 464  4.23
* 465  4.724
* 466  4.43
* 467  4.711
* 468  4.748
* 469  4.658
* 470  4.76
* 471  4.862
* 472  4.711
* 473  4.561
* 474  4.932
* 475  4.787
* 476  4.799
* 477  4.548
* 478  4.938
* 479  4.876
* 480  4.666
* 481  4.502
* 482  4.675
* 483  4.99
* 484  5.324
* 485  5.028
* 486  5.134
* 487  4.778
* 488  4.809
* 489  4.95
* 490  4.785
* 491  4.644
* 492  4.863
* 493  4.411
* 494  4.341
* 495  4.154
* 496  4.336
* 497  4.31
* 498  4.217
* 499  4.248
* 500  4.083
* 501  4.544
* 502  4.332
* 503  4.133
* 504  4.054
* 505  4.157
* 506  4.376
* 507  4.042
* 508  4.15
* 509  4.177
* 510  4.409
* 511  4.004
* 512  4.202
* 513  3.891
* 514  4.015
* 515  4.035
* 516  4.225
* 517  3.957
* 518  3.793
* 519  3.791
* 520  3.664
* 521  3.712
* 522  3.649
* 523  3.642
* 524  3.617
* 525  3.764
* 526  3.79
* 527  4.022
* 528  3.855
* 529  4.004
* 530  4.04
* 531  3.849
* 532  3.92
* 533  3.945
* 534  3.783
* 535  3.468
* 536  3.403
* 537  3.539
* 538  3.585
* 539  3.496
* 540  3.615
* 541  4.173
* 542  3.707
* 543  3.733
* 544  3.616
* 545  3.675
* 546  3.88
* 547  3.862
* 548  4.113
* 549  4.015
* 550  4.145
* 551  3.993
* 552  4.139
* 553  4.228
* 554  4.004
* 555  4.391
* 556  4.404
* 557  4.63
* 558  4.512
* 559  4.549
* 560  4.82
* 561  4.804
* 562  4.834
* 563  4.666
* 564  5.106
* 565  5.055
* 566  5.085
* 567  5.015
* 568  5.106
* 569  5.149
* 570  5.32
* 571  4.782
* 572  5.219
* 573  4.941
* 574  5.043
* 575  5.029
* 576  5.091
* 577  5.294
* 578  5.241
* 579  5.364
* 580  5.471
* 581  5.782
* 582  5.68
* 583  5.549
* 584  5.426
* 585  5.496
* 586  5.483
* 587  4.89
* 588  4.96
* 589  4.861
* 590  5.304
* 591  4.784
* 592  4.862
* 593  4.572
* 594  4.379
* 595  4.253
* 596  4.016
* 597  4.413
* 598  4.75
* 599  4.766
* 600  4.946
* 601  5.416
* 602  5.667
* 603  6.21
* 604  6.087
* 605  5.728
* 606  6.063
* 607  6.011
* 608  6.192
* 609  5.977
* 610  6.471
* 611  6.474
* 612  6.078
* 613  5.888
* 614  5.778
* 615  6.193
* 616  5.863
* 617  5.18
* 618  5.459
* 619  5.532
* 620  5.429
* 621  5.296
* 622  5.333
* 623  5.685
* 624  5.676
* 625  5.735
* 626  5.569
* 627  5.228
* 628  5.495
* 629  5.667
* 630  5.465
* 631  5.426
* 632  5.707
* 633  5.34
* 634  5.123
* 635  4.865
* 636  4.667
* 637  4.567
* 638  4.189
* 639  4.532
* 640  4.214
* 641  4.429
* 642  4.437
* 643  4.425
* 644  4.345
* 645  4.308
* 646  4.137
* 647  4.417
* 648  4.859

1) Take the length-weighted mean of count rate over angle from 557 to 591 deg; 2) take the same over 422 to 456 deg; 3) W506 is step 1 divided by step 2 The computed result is 1.78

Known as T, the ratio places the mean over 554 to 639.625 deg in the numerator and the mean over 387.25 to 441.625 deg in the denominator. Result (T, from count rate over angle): 1.49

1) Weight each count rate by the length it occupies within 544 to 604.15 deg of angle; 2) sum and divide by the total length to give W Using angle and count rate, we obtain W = 4.84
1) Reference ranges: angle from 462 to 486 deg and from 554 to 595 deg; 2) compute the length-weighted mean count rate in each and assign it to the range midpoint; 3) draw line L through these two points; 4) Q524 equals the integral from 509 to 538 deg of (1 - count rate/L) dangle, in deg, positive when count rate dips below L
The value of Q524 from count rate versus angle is 6.1 deg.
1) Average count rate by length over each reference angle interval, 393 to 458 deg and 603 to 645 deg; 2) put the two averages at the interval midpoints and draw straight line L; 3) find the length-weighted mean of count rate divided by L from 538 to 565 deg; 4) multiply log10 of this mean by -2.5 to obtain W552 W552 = 0.11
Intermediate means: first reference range 3.3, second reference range 5.41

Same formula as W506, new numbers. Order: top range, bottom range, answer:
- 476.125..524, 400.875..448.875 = 1.39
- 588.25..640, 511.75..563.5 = 1.34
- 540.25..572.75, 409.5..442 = 1.43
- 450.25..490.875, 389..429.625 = 1.19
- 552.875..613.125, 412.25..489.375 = 1.38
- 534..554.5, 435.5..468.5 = 1.15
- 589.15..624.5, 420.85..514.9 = 1.40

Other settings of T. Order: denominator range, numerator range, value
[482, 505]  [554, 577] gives 1.07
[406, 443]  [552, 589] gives 1.59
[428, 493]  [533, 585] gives 1.19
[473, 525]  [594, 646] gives 1.21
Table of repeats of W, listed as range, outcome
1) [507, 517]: 4.11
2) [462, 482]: 4.69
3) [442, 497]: 4.2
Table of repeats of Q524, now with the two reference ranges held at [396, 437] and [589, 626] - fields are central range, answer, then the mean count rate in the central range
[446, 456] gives 1.6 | 3.21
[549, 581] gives 1.2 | 4.82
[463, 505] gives -4.7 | 4.62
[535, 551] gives 3.4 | 3.77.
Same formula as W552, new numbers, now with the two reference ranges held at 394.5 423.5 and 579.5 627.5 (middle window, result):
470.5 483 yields -0.10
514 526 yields 0.23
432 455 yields 0.47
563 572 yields 0.01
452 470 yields -0.03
